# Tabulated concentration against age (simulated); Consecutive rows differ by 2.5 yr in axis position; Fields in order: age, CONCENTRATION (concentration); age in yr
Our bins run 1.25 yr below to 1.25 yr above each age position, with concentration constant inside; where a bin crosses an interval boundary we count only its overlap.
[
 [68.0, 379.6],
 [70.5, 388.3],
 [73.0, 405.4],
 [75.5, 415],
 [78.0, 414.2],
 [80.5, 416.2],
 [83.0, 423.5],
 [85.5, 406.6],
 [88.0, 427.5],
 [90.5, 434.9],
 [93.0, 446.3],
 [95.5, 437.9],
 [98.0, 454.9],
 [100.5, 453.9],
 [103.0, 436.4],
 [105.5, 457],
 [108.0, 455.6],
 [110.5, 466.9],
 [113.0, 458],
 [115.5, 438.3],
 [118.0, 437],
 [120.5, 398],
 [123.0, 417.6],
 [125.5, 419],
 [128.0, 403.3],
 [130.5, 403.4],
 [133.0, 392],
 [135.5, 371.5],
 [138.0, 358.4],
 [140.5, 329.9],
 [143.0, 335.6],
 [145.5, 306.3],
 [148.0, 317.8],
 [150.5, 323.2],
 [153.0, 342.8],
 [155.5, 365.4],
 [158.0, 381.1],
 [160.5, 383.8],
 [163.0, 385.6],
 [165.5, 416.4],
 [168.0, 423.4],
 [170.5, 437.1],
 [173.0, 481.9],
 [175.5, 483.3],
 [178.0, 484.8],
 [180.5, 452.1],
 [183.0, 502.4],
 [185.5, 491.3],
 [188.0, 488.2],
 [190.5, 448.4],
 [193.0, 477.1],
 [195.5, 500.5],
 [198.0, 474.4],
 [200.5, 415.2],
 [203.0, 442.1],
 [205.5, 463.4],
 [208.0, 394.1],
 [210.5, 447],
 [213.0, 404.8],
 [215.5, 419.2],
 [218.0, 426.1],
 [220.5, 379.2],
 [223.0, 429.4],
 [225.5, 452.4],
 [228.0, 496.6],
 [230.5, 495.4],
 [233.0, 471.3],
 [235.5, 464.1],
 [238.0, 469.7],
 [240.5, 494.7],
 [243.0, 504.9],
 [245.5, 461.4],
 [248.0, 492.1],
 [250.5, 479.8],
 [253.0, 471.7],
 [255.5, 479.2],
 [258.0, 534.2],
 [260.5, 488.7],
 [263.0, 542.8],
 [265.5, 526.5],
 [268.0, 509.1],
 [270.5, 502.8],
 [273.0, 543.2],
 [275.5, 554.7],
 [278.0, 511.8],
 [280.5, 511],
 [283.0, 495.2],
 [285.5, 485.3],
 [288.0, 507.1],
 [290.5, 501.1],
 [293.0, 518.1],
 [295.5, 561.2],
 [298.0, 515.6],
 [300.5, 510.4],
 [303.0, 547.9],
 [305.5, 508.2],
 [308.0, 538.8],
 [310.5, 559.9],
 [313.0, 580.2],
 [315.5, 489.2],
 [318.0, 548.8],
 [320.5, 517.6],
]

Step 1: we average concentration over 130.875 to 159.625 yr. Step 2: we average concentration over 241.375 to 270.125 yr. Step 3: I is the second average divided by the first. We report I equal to 1.43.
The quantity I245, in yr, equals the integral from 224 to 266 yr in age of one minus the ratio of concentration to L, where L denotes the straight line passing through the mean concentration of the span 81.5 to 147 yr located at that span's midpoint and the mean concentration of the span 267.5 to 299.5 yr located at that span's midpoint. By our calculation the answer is 0.4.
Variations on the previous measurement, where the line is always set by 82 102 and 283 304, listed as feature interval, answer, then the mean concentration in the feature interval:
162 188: 0.6 yr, 458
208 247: 3.0 yr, 453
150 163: 2.8 yr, 364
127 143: 2.8 yr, 373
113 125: 0.5 yr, 426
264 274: -0.3 yr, 520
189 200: 0.1 yr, 471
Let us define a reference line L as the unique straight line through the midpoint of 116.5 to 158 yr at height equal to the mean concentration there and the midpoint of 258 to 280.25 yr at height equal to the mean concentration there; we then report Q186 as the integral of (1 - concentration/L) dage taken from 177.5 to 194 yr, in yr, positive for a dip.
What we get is -2.0 yr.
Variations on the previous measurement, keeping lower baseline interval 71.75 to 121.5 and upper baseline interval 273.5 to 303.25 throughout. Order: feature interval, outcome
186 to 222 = 2.9 yr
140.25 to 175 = 6.3 yr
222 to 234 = 0.5 yr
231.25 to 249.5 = 0.6 yr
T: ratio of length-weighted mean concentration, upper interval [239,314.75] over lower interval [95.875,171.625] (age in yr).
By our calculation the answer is 1.3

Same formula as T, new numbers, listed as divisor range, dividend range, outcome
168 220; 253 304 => 1.13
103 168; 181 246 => 1.17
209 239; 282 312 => 1.17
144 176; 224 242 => 1.24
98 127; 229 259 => 1.10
